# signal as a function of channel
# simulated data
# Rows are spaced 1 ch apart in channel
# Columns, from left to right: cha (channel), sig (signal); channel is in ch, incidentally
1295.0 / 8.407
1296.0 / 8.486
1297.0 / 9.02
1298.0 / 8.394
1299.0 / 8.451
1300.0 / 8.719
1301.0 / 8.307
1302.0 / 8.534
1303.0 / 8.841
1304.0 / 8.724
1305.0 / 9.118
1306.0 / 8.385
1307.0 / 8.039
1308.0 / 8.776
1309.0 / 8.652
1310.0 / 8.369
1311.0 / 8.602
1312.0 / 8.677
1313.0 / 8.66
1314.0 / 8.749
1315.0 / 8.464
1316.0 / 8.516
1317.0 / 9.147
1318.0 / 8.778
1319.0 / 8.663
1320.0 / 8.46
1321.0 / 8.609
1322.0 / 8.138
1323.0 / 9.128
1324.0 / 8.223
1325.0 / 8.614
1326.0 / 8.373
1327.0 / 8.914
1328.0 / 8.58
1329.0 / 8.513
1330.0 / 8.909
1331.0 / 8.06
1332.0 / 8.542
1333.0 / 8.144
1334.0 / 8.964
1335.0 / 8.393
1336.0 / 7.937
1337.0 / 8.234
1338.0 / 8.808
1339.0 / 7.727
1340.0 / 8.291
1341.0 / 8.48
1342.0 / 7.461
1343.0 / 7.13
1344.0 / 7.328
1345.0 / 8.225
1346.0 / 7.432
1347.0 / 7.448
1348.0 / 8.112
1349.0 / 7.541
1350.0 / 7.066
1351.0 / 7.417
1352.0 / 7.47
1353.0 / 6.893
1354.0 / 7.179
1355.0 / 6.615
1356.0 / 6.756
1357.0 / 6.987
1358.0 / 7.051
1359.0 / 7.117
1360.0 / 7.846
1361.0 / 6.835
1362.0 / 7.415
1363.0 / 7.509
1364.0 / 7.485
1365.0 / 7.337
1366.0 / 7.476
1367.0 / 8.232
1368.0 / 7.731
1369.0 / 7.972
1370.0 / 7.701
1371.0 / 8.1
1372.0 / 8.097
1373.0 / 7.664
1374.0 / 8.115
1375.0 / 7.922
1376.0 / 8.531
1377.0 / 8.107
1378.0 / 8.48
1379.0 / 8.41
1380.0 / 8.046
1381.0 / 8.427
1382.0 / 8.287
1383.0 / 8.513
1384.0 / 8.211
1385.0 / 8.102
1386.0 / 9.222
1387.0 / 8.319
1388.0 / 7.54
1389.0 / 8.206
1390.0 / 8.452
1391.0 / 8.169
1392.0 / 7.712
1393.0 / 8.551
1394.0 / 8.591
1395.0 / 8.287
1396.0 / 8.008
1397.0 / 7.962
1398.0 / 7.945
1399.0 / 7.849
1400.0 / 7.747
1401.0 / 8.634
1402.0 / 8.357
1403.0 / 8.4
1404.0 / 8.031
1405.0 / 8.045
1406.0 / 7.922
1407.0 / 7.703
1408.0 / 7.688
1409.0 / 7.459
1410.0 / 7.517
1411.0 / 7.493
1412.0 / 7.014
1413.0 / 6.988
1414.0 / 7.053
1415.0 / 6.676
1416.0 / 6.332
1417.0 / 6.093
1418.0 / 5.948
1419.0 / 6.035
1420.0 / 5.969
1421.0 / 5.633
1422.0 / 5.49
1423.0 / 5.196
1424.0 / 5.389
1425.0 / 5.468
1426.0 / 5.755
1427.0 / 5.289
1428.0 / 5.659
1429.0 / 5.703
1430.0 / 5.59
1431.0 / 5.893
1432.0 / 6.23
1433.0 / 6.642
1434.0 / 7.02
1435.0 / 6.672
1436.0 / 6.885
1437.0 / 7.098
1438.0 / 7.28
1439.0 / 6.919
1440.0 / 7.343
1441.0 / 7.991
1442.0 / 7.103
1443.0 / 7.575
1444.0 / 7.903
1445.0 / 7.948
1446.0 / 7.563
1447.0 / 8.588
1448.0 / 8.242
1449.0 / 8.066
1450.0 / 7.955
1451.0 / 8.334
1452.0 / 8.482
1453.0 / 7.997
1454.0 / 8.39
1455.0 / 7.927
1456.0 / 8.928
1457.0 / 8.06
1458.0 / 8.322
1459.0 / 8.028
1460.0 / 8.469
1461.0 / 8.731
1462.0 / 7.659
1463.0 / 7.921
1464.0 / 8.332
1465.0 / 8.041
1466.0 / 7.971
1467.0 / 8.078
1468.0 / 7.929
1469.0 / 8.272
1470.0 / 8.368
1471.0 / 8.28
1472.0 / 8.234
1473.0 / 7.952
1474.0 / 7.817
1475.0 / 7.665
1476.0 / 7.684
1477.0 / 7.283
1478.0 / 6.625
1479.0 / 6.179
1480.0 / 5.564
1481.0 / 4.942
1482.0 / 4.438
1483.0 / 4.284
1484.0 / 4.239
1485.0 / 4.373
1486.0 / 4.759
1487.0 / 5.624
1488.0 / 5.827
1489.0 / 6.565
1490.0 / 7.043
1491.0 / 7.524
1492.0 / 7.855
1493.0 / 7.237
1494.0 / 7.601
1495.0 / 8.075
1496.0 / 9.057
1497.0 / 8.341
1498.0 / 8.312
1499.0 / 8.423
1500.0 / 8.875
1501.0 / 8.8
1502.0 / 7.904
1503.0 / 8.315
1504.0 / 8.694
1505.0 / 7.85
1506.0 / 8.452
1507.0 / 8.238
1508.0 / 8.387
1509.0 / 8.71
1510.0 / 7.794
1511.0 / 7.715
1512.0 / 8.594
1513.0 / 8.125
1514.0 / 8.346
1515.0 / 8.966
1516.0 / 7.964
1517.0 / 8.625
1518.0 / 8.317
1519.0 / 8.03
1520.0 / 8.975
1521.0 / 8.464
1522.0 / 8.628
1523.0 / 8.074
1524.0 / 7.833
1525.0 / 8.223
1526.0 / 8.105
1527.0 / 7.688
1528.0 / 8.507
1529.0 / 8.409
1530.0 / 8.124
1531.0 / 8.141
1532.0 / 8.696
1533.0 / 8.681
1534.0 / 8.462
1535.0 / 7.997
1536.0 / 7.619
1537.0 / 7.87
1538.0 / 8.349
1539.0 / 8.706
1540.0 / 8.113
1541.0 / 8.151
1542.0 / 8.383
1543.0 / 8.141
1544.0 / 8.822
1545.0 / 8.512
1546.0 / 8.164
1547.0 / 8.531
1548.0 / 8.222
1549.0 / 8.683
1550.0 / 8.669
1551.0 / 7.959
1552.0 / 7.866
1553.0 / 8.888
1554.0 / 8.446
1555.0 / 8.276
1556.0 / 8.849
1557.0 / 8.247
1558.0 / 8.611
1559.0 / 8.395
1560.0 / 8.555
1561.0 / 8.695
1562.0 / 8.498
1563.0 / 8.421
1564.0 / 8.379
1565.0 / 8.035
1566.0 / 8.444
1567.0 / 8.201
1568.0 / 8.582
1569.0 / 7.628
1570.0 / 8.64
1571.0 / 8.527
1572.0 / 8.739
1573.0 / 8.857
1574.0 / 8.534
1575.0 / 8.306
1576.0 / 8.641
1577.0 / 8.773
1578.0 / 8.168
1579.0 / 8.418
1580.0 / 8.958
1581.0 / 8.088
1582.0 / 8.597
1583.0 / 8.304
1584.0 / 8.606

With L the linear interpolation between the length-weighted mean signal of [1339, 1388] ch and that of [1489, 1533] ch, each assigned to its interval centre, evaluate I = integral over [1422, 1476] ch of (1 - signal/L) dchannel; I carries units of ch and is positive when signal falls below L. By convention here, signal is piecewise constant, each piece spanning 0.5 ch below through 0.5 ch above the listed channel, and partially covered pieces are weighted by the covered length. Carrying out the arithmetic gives 4.0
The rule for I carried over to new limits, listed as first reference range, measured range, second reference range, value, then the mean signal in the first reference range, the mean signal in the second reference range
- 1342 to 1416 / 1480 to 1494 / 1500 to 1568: 4.1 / 7.77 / 8.34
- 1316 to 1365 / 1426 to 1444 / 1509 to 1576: 3.3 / 7.94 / 8.35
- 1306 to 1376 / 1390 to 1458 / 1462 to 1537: 5.0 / 8.02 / 7.7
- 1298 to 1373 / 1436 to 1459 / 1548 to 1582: 1.0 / 8.08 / 8.45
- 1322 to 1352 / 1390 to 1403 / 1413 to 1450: -1.8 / 8.13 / 6.64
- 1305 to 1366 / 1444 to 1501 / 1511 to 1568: 5.1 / 8.04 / 8.35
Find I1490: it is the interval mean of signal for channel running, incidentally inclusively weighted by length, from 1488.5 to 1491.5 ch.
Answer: 7.04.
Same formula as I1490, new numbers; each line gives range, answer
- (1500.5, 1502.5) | 8.35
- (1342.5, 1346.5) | 7.53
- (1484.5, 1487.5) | 4.92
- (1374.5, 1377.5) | 8.19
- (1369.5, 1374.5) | 7.94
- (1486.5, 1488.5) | 5.73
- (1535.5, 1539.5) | 8.14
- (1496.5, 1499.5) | 8.36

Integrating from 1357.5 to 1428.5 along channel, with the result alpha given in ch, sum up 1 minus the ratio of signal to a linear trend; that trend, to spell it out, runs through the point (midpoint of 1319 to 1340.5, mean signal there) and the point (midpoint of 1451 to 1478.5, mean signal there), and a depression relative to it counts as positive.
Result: 6.66 ch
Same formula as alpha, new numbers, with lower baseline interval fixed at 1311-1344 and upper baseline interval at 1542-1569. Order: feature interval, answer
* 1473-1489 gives 4.77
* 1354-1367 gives 1.83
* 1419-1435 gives 4.93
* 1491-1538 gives 0.89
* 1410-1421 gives 2.43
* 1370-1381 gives 0.38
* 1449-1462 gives 0.23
